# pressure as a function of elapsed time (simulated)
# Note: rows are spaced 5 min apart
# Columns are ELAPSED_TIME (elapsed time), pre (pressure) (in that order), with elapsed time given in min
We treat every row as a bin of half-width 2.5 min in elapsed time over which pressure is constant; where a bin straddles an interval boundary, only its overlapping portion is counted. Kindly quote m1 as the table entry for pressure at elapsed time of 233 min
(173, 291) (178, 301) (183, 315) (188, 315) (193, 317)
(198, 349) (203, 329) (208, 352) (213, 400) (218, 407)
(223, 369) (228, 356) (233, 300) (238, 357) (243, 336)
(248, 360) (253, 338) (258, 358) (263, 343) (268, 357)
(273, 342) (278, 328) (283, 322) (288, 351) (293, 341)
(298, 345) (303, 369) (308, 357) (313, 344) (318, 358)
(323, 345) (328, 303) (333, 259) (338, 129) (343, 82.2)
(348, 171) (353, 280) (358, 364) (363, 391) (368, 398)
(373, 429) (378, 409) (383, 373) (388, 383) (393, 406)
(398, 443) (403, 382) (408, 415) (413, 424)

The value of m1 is 300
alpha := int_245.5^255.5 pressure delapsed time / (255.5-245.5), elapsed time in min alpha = 349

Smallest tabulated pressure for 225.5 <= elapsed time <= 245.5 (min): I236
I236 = 300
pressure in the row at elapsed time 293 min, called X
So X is 341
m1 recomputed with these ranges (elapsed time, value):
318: 358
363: 391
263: 343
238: 357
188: 315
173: 291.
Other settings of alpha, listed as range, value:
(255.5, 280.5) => 346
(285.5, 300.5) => 346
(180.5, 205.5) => 325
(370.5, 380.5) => 419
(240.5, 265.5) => 347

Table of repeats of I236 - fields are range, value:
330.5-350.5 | 82.2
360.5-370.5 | 391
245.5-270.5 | 338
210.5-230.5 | 356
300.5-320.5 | 344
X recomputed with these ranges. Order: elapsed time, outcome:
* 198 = 349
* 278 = 328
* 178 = 301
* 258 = 358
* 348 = 171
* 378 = 409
